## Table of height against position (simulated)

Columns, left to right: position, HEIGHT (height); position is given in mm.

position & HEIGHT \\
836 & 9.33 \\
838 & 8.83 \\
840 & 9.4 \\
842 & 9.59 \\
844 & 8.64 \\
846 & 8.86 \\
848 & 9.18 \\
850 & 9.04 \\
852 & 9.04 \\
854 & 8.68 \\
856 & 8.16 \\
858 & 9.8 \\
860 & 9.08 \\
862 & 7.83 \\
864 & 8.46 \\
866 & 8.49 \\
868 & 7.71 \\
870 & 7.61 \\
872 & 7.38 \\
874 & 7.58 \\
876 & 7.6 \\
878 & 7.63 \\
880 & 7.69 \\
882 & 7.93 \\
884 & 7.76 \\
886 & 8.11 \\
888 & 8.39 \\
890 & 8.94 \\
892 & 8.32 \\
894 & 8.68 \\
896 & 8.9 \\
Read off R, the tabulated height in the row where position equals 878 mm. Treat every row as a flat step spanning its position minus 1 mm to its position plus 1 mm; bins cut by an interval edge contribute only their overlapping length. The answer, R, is 7.63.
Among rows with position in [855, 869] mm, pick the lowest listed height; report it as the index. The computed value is 7.71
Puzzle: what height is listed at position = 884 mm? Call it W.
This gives 7.76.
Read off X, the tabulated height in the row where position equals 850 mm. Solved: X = 9.04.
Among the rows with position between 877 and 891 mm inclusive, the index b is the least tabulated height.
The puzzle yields 7.63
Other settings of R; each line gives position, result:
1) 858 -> 9.8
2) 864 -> 8.46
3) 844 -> 8.64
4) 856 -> 8.16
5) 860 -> 9.08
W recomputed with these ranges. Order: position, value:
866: 8.49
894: 8.68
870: 7.61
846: 8.86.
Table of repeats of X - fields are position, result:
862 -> 7.83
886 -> 8.11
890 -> 8.94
